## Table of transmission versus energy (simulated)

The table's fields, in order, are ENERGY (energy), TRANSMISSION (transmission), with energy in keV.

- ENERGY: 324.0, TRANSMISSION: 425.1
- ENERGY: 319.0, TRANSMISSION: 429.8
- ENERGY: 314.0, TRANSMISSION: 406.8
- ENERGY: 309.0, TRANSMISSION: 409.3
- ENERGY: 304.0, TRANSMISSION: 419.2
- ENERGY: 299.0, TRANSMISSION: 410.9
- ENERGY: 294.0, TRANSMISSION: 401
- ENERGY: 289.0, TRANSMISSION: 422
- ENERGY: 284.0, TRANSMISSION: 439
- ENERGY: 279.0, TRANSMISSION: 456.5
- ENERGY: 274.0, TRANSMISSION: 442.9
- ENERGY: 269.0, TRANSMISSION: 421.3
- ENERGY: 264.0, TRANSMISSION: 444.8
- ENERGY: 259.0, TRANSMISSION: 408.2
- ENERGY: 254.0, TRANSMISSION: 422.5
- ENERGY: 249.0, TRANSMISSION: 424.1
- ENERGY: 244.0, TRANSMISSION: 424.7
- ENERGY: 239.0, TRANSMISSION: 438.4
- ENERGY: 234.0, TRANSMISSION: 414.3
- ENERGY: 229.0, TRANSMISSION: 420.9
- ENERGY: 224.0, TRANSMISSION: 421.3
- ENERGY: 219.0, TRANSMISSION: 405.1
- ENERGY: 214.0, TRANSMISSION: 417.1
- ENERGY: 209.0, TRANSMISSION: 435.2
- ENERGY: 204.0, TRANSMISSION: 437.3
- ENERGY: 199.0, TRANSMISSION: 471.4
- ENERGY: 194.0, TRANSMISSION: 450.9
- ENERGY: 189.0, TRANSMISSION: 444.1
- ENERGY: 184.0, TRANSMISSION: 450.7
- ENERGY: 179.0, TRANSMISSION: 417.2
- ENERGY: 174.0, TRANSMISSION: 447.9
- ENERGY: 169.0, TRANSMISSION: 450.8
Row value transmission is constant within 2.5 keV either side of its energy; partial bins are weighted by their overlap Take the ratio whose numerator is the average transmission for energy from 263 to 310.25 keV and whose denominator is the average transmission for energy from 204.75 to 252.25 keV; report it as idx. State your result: 1.0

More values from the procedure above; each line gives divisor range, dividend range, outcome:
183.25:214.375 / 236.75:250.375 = 0.96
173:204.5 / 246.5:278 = 0.96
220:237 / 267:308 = 1.02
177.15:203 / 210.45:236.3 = 0.93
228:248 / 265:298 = 1.01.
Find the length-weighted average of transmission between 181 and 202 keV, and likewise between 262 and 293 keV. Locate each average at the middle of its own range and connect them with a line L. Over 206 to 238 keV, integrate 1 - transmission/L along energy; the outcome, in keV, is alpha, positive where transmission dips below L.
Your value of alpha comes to 1.9 keV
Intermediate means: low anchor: 453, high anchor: 436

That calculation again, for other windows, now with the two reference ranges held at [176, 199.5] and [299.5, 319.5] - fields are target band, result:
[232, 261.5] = 0.5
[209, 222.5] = 0.7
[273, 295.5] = -0.7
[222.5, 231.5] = 0.3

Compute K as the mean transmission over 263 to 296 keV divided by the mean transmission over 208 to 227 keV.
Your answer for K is 1.03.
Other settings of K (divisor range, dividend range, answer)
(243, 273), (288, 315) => 0.97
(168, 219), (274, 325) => 0.96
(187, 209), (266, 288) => 0.98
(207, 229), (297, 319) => 0.99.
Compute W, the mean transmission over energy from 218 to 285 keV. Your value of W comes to 428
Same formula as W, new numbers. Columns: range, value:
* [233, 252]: 426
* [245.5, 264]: 422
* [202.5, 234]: 422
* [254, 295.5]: 430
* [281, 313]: 417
